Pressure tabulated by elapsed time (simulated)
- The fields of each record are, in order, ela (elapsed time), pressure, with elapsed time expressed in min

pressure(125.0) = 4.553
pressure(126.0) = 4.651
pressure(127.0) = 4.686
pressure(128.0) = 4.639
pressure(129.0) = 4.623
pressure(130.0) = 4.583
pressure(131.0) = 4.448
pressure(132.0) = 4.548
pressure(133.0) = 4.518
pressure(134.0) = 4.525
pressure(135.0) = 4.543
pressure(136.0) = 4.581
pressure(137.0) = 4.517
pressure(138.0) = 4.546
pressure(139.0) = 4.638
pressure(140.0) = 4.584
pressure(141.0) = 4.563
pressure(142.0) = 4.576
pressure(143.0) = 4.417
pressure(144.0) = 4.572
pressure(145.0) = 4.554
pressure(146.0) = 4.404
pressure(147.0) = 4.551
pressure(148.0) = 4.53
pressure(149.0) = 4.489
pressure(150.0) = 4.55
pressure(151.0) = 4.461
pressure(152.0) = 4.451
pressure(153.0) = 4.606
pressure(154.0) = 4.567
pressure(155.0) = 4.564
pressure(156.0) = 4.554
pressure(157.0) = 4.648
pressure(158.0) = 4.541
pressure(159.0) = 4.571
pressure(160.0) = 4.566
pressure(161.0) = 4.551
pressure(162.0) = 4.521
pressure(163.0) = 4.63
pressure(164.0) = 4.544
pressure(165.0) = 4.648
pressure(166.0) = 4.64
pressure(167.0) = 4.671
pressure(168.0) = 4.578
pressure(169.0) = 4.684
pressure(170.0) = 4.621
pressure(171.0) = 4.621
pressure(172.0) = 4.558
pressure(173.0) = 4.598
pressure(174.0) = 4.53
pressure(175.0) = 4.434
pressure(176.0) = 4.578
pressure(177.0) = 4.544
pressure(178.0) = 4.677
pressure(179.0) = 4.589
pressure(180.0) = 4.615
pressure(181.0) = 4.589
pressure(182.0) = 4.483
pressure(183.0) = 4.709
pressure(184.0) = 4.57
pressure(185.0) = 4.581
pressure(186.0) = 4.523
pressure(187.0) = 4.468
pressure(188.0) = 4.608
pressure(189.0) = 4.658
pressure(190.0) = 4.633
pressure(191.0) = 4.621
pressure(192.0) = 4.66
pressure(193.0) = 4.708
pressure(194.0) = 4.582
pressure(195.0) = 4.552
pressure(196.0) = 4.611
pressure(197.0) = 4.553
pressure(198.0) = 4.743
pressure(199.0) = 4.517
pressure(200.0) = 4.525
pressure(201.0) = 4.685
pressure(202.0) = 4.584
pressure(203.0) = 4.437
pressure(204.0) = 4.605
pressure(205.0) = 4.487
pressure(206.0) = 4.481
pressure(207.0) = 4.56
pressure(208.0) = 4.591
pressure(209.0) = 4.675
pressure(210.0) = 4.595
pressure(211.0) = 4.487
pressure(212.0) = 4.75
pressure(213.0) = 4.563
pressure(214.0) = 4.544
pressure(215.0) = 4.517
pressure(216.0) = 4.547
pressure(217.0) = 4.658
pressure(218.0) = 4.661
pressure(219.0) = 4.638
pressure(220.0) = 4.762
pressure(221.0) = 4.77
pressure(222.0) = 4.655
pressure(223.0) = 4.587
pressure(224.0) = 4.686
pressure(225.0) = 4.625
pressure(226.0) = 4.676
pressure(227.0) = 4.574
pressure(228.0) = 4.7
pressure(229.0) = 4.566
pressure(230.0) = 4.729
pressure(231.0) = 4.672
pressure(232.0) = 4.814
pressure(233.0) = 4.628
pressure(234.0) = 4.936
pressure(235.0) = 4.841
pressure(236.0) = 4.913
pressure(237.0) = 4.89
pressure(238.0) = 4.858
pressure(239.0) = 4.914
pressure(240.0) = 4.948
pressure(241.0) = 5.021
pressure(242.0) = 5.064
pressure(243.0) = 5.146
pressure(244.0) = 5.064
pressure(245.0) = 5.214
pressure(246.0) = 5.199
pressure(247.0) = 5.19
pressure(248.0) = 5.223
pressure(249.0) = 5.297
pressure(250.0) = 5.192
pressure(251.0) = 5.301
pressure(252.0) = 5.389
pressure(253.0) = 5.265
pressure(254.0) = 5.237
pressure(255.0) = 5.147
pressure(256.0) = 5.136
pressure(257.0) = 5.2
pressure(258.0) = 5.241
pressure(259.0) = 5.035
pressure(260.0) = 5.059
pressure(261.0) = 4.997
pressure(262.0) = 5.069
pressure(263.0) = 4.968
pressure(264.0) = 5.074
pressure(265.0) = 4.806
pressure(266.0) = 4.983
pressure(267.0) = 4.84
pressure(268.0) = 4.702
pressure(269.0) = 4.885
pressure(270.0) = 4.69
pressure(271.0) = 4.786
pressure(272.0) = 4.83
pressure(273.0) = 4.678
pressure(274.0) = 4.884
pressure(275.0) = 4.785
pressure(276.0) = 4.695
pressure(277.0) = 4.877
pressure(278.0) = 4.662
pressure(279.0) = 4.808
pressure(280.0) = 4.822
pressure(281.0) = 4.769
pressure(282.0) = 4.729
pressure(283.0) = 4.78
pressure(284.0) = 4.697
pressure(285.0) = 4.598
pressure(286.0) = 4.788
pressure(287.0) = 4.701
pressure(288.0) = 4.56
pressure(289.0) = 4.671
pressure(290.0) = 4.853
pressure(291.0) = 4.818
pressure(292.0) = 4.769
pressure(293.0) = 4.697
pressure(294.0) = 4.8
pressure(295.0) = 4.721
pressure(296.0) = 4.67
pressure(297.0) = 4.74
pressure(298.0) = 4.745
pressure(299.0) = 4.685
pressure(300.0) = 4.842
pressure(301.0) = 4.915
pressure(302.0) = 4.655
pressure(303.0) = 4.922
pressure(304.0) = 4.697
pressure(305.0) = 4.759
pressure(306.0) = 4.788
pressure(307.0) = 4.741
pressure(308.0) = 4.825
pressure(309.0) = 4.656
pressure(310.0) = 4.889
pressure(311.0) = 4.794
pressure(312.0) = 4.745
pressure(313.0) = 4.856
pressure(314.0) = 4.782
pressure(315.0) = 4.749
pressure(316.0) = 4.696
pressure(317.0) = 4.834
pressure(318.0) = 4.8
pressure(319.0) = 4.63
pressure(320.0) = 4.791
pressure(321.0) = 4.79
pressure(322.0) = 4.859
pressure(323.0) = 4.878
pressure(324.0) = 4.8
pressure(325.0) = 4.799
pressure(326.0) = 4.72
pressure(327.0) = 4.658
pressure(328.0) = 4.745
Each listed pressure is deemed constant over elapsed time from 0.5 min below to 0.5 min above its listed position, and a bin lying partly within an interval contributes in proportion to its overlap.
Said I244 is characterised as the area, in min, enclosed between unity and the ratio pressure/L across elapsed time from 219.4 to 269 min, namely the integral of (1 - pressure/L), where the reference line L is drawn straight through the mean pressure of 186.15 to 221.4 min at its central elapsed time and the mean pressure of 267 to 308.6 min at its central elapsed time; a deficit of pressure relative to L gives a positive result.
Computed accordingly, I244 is -2.9 min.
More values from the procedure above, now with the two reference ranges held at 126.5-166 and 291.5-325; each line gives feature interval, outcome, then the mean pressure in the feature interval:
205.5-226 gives 0.1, 4.62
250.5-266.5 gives -1.4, 5.12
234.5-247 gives -0.9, 5.01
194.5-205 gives 0.1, 4.58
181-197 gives 0.1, 4.6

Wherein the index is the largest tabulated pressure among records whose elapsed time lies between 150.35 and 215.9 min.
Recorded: 4.75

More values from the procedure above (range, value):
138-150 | 4.638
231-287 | 5.389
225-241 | 5.021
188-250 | 5.297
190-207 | 4.743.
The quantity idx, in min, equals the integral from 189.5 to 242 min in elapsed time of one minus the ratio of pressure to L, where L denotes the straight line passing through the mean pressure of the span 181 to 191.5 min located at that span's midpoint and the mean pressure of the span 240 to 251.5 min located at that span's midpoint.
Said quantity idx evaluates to 2.2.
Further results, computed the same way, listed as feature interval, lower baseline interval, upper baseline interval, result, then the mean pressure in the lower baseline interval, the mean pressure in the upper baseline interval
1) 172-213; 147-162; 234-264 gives 1.58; 4.55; 5.1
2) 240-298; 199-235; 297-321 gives -2.66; 4.63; 4.77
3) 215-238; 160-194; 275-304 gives -0.21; 4.59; 4.75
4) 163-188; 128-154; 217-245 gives 0.27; 4.54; 4.8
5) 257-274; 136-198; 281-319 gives -0.78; 4.57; 4.75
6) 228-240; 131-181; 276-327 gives -0.33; 4.56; 4.76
